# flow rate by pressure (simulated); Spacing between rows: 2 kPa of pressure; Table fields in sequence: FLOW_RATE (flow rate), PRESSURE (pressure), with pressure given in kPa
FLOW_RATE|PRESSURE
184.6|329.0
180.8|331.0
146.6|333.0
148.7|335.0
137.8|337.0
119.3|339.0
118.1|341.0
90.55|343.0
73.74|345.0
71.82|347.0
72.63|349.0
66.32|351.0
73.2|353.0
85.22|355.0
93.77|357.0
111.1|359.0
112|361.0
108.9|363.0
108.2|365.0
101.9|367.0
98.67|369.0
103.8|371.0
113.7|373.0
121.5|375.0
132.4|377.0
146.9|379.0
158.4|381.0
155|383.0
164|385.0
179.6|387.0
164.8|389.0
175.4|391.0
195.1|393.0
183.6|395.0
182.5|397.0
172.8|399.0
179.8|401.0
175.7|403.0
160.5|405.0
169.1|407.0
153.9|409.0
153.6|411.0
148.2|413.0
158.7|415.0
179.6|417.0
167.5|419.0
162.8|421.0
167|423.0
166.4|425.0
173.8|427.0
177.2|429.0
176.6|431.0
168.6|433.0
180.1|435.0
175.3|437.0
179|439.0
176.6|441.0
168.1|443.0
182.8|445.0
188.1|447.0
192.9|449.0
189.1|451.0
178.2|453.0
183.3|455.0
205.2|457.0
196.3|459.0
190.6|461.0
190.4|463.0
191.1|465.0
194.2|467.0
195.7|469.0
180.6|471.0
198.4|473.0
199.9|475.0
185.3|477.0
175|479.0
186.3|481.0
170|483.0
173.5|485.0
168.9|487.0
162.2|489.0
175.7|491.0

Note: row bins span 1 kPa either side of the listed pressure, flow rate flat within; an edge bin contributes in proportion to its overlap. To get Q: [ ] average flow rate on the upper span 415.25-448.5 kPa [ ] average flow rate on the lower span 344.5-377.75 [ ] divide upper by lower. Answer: 1.8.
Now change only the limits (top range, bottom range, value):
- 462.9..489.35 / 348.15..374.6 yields 1.90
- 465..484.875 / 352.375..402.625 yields 1.36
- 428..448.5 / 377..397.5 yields 1.05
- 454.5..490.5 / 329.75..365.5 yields 1.73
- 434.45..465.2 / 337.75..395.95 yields 1.54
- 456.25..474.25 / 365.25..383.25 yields 1.56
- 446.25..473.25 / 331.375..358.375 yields 1.87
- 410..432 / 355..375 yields 1.58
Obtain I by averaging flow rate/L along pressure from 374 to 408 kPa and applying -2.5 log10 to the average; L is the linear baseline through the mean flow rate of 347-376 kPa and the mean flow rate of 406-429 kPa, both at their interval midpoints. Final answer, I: -0.24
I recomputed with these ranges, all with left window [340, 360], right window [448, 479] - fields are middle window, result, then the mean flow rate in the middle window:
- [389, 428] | -0.218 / 170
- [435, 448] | -0.050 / 178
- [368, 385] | -0.180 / 131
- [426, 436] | -0.094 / 175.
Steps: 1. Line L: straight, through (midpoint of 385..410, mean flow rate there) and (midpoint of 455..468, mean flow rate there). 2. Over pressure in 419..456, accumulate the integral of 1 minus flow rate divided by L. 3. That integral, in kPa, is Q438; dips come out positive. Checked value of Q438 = 1.92 kPa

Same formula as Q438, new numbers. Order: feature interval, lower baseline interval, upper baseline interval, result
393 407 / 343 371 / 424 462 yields -4.2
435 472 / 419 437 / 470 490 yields -2.2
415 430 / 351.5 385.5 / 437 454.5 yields -0.8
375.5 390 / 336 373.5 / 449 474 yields -4.0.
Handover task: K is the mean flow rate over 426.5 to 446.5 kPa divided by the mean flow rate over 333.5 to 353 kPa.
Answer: 1.77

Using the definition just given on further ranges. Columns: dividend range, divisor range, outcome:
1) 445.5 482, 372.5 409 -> 1.16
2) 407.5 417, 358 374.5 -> 1.46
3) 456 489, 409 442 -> 1.11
